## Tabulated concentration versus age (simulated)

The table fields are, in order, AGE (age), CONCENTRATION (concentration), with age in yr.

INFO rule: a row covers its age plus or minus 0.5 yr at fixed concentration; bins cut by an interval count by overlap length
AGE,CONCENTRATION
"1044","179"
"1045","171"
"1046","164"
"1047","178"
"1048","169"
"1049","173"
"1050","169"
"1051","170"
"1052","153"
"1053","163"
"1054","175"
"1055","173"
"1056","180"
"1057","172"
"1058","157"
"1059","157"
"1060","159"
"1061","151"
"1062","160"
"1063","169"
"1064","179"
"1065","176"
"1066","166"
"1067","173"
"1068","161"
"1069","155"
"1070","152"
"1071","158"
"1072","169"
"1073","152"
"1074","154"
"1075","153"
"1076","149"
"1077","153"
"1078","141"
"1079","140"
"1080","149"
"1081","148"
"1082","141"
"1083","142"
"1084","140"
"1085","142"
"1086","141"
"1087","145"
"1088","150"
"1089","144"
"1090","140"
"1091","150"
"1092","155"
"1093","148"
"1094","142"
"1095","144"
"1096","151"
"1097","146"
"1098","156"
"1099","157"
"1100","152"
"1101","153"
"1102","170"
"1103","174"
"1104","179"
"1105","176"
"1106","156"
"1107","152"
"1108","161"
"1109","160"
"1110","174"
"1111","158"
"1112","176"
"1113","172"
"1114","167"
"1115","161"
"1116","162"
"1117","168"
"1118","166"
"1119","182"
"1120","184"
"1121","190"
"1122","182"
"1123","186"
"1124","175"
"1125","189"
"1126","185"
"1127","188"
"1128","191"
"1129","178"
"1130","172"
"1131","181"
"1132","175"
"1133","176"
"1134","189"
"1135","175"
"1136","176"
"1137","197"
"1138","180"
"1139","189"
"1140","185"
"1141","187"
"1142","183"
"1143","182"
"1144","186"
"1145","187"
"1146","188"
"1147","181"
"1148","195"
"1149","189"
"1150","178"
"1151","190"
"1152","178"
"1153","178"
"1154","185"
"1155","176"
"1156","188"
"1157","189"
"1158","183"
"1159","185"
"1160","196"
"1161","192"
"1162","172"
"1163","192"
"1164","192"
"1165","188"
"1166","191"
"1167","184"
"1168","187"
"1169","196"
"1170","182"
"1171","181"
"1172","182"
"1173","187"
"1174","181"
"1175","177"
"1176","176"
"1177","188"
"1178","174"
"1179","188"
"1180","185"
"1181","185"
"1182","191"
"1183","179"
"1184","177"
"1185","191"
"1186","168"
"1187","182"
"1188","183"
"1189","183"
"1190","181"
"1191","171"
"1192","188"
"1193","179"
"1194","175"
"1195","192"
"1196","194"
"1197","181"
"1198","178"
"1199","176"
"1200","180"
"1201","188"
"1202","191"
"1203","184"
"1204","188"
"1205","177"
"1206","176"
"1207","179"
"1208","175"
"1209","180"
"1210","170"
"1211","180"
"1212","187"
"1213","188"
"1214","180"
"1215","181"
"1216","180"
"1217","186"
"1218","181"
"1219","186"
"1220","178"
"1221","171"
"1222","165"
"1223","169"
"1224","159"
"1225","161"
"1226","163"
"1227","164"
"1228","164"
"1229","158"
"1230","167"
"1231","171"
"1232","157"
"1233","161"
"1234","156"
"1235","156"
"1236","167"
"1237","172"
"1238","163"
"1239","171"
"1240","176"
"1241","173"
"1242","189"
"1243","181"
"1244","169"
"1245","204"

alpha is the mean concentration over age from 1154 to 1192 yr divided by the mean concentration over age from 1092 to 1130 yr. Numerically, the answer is 1.1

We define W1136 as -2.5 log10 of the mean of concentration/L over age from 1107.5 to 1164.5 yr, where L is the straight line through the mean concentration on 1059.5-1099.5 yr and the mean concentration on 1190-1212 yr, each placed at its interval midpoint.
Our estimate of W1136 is -0.09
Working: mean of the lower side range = 153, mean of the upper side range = 181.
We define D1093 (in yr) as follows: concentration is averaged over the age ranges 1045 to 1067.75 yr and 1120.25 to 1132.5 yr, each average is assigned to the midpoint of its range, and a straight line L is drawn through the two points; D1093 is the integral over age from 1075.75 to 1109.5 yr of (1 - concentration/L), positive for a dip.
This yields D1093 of 4.6 yr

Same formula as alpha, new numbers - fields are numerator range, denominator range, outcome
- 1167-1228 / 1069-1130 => 1.12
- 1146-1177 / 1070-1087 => 1.25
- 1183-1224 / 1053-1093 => 1.16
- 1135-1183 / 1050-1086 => 1.17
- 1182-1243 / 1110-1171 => 0.97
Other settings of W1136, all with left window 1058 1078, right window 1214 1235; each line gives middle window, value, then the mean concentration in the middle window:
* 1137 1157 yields -0.13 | 185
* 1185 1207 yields -0.09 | 182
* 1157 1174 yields -0.13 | 187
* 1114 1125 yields -0.08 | 176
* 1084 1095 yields 0.11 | 145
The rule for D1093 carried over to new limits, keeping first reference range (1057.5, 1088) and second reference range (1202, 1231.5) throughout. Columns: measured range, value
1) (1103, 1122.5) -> -1.19 yr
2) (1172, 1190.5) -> -1.31 yr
